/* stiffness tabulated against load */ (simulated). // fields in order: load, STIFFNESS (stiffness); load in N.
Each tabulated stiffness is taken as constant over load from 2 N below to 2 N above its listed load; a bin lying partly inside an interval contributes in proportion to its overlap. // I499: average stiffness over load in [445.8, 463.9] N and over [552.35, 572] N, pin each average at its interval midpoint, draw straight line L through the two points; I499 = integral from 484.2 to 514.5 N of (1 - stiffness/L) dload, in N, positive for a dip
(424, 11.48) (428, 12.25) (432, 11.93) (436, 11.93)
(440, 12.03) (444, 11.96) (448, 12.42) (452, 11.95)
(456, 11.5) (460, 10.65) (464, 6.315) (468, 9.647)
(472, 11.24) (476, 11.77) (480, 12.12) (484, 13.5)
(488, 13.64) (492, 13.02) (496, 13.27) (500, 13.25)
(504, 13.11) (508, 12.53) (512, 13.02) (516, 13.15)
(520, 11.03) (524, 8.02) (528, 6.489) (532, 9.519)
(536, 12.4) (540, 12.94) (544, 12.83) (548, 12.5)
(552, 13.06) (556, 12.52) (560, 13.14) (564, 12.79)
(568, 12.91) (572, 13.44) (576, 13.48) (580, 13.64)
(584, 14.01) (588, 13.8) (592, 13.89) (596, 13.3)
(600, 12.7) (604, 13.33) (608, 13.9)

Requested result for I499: -3.3 N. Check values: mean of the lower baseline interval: 11.1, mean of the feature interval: 13.1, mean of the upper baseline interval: 12.9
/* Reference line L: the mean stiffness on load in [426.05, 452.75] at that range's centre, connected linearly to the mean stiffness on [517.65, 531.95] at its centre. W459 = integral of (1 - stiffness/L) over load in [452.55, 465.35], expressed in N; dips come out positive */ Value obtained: 1.60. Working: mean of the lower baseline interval 12.1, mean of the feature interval 9.93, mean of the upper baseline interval 8.76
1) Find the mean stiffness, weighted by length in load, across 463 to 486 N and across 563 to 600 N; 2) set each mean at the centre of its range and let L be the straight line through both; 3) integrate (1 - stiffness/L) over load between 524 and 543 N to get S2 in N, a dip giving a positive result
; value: 3.3 N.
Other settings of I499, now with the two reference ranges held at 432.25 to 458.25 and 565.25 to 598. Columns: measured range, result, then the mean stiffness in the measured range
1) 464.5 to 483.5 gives 2.0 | 11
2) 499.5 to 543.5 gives 4.9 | 11.4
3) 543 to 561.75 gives 0.6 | 12.8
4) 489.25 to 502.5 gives -0.7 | 13.2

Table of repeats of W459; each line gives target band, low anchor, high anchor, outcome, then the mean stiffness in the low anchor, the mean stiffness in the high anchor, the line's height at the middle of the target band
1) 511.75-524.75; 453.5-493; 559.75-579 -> 0.8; 11.3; 13.2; 12.2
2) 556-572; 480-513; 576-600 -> 0.6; 13.1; 13.6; 13.5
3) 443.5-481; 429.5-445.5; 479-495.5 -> 5.0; 12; 13.1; 12.6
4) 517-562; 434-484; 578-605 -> 4.6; 11.2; 13.5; 12.6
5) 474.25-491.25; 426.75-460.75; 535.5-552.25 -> -0.8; 11.9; 12.7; 12.2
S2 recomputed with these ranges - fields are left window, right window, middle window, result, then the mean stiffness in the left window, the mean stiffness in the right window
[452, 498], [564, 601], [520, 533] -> 4.27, 11.5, 13.4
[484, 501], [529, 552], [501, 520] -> 0.03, 13.3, 11.9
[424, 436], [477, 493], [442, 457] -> 0.41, 12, 13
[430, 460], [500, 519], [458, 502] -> 2.73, 11.9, 12.9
